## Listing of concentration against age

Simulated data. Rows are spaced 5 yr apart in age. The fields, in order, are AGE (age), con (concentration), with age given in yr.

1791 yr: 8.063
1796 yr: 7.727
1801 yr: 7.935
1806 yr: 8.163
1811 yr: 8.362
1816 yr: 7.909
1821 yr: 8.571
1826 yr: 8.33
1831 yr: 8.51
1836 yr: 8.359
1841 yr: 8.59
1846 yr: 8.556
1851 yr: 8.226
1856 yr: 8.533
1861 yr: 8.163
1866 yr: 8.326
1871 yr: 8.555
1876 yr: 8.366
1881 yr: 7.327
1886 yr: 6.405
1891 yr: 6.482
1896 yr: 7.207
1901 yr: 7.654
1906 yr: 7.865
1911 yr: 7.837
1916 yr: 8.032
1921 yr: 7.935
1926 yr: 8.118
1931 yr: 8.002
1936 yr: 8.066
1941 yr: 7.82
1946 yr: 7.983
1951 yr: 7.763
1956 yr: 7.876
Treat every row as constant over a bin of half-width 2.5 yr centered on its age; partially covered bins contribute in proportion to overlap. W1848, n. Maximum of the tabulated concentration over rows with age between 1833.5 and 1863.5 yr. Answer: 8.59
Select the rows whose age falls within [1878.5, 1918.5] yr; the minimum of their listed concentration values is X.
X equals 6.405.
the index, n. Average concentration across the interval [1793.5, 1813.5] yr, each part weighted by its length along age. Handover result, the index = 8.05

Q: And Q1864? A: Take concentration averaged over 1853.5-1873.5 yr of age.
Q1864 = 8.39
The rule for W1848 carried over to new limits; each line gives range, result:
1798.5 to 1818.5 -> 8.362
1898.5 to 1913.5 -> 7.865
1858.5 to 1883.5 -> 8.555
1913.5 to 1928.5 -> 8.118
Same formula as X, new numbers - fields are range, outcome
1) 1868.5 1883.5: 7.327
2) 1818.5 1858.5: 8.226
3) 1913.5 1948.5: 7.82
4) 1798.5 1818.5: 7.909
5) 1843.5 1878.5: 8.163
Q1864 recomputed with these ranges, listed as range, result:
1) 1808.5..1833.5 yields 8.34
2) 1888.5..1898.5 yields 6.84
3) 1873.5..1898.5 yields 7.16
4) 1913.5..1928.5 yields 8.03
